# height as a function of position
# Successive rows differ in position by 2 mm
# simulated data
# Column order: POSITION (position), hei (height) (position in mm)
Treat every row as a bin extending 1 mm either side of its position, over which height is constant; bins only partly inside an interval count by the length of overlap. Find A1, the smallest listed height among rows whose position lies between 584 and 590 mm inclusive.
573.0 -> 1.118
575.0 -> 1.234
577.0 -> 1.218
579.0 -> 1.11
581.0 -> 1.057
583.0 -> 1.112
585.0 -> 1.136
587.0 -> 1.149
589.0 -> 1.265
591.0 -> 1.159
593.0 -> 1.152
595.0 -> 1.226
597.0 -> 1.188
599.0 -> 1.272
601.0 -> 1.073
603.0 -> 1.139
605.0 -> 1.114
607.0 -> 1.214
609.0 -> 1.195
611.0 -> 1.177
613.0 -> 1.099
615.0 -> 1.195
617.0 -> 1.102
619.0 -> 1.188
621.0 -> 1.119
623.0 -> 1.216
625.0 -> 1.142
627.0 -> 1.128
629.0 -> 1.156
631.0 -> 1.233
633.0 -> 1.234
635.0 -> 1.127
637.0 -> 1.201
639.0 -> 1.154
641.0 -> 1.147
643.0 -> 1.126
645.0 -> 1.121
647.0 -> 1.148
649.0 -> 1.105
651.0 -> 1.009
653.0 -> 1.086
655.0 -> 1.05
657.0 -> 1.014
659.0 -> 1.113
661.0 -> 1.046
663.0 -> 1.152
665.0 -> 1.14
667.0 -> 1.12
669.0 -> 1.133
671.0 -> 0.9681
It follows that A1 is 1.136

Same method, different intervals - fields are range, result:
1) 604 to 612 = 1.114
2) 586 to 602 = 1.073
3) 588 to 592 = 1.159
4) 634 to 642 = 1.127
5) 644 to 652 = 1.009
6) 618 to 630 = 1.119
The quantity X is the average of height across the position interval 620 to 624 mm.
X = 1.17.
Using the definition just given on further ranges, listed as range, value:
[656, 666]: 1.09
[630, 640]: 1.19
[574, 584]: 1.15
